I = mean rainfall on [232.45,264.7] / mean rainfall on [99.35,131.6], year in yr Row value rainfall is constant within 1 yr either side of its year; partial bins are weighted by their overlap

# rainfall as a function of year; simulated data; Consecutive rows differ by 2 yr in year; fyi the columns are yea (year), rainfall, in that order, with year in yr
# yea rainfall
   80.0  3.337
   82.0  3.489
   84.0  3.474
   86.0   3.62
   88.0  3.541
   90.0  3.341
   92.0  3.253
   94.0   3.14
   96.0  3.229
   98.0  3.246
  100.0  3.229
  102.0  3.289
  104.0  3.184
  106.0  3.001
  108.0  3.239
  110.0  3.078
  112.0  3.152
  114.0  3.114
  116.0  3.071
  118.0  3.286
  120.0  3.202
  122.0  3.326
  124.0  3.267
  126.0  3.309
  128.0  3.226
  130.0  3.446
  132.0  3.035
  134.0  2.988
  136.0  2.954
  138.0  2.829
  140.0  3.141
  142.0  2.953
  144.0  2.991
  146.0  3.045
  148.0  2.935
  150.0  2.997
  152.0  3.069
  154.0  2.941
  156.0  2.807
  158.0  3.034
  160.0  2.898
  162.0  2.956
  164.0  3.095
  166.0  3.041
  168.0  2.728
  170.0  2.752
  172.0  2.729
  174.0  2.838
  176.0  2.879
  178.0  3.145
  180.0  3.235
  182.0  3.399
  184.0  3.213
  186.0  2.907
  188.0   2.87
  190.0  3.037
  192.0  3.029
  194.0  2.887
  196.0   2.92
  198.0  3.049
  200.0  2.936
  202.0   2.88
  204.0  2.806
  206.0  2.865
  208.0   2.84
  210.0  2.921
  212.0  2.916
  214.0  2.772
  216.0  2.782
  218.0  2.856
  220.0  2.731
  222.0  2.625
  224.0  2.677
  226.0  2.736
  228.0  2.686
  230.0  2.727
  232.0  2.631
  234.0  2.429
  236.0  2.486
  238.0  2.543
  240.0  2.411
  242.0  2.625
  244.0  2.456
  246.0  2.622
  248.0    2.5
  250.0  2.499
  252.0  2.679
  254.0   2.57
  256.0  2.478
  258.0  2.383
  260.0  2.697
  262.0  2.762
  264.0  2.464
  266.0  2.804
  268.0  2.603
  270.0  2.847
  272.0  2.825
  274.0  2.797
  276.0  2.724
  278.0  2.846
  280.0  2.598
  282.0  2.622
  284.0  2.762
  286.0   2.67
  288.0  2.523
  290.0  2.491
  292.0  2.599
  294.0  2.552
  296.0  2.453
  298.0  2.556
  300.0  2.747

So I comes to 0.79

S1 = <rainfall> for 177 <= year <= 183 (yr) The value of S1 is 3.26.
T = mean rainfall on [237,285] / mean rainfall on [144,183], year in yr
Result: 0.88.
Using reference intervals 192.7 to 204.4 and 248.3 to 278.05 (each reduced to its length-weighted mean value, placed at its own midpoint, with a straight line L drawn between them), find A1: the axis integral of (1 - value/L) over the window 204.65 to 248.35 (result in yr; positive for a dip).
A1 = 2.0 yr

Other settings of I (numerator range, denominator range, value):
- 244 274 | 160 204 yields 0.88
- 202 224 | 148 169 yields 0.95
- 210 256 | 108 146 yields 0.84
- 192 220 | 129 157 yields 0.96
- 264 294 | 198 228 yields 0.95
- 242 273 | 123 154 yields 0.85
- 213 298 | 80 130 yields 0.81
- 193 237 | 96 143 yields 0.88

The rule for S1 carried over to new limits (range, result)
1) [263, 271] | 2.68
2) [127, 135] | 3.17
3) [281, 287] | 2.68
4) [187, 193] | 2.98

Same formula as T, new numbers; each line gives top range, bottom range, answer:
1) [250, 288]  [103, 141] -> 0.85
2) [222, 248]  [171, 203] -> 0.86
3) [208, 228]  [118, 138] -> 0.87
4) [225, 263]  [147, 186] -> 0.86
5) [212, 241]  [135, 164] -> 0.89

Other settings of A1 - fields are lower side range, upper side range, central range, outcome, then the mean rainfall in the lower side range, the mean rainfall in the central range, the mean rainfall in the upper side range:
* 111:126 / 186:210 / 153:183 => 0.6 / 3.21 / 2.97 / 2.92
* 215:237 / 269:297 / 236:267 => 1.2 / 2.67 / 2.56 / 2.66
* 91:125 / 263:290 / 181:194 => -0.5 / 3.19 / 3.06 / 2.69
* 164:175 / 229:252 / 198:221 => -1.5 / 2.84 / 2.85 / 2.55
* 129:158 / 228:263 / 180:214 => -2.4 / 3.01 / 2.97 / 2.56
